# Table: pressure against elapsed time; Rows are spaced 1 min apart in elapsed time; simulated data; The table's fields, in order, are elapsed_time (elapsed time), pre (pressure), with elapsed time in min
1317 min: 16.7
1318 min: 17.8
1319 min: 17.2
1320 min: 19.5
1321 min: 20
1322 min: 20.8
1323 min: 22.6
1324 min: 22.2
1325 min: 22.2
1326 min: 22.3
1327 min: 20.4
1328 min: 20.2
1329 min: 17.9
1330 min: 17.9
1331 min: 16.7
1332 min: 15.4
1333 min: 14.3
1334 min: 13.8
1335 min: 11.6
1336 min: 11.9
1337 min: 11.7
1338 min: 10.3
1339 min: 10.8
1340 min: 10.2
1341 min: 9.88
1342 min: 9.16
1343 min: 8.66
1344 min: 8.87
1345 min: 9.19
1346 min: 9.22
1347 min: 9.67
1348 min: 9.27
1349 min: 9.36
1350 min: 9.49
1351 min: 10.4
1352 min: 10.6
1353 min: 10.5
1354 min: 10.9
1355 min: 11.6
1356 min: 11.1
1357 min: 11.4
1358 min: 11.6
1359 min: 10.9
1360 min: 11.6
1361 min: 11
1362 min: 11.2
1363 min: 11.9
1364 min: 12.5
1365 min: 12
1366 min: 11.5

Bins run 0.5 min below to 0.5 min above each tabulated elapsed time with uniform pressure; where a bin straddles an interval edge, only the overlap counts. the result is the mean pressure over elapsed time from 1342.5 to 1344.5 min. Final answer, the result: 8.77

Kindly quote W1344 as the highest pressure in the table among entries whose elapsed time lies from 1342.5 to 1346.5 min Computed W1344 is 9.22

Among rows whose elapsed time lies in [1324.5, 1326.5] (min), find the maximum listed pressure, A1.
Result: 22.3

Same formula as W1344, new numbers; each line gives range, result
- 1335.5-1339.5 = 11.9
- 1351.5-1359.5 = 11.6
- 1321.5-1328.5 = 22.6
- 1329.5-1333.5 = 17.9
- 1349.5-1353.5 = 10.6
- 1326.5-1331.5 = 20.4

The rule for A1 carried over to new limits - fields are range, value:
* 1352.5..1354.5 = 10.9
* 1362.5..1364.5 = 12.5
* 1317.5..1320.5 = 19.5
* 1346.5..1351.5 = 10.4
